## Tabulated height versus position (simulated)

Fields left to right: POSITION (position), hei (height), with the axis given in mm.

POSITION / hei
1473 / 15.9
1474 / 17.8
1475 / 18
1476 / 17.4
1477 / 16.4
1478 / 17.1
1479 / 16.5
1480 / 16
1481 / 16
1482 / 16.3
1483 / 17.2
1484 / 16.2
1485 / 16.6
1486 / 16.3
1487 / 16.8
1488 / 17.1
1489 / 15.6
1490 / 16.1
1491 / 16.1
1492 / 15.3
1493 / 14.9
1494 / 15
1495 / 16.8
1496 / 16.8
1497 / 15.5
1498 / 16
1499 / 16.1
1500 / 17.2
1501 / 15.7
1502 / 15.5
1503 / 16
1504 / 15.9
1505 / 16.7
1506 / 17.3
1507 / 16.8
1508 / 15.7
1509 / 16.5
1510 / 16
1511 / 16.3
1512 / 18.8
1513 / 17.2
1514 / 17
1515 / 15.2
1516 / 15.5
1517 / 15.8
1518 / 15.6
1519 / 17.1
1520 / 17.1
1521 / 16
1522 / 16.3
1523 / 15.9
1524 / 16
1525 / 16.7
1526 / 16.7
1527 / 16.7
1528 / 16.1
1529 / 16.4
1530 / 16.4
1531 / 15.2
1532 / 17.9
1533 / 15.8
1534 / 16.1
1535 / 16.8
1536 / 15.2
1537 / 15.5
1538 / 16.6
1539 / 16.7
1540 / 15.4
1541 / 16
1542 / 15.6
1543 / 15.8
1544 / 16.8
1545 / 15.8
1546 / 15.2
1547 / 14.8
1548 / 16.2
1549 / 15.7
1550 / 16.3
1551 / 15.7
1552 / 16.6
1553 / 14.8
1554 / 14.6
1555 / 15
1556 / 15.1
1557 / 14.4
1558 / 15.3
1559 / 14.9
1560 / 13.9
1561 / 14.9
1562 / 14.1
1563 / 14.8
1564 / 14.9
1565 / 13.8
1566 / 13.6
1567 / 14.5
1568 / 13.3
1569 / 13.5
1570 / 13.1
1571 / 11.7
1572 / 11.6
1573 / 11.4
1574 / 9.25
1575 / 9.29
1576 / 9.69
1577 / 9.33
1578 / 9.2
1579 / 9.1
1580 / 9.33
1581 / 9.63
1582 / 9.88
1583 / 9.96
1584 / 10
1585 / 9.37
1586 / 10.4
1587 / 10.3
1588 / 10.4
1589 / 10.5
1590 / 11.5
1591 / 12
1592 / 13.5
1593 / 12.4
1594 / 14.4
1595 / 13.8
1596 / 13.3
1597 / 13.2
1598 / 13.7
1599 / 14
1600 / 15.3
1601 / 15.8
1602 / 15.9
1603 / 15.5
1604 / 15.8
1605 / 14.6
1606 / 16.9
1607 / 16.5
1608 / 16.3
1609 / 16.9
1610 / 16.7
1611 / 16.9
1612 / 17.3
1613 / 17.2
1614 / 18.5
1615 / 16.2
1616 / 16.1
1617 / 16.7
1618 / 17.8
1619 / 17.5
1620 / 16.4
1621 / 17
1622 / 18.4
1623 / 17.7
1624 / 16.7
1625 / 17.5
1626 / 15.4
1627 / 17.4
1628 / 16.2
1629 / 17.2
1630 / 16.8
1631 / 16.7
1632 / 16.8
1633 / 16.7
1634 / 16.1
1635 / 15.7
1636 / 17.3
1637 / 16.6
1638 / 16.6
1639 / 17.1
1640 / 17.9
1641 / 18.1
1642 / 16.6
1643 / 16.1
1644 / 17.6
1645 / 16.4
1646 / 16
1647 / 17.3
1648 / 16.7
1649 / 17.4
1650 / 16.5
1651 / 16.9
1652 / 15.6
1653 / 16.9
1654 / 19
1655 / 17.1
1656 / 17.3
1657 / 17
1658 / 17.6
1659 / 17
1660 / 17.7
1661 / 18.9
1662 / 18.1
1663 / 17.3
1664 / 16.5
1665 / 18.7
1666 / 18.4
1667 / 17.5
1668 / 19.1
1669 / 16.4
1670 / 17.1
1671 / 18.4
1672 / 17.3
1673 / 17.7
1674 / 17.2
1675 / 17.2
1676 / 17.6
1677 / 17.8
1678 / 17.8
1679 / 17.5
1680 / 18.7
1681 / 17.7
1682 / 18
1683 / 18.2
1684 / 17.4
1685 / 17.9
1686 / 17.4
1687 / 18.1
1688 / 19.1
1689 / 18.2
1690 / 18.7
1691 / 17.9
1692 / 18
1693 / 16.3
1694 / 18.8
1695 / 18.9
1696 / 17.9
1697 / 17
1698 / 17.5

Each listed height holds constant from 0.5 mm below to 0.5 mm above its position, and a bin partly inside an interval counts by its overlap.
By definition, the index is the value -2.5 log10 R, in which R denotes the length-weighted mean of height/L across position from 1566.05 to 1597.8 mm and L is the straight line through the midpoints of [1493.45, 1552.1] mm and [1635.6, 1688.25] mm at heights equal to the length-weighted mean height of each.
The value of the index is 0.425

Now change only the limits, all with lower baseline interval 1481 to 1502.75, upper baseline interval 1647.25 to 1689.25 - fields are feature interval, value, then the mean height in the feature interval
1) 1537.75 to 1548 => 0.05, 15.9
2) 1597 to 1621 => 0.06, 16.2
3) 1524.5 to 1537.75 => 0.01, 16.3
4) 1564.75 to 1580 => 0.42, 11.4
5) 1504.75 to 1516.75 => -0.02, 16.6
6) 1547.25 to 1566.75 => 0.12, 15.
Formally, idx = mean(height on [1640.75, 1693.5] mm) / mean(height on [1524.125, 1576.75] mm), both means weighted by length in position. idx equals 1.18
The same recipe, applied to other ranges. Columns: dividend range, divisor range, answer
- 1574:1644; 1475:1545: 0.90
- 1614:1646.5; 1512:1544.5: 1.04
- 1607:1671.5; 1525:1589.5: 1.24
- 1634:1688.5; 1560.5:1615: 1.32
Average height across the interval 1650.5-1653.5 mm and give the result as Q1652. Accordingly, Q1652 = 16.5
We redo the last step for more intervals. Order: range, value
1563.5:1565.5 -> 14.4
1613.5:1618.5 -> 17.1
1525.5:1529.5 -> 16.5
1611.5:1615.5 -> 17.3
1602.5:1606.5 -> 15.7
